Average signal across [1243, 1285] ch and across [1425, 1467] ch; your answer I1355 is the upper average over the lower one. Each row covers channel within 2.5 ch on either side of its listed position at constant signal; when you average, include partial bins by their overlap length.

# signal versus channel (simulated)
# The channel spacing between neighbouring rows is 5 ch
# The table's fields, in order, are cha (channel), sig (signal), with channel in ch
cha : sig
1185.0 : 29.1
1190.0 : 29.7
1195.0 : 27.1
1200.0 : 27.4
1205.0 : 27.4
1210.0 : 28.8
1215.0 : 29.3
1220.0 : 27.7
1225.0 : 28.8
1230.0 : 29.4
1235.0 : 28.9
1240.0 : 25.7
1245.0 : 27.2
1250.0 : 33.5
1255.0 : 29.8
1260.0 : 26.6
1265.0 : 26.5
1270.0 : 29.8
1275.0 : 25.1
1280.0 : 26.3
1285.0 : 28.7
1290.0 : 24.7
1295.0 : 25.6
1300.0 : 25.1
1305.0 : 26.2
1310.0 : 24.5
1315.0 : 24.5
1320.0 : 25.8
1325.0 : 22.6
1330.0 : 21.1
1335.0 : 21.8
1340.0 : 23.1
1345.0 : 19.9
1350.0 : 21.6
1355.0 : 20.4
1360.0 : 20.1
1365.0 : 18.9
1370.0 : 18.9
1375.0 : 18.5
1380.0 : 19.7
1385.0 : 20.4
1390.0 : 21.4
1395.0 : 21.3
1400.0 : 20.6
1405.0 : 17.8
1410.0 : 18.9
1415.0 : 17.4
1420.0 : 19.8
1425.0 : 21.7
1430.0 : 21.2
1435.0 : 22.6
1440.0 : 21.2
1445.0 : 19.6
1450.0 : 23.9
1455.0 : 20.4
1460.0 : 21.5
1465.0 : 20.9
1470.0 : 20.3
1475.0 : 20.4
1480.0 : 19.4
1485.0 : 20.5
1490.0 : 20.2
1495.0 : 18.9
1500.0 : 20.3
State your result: 0.8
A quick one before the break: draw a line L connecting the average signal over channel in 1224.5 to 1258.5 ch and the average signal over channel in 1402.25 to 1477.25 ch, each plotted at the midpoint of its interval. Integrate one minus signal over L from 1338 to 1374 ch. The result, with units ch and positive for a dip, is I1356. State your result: 5.69 ch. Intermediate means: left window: 29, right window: 20.5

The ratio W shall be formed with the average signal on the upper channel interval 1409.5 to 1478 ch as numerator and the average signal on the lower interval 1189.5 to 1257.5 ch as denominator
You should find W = 0.73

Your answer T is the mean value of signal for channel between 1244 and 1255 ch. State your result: 30.7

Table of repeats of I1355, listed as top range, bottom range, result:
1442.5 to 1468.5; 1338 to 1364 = 1.02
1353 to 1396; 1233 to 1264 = 0.70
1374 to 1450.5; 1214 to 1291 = 0.72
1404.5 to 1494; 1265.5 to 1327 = 0.79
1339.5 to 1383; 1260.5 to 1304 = 0.76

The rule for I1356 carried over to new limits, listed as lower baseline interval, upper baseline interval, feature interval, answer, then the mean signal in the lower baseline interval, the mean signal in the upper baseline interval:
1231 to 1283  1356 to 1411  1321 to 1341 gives 0.7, 28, 19.7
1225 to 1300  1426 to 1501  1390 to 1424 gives 4.7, 27.6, 20.8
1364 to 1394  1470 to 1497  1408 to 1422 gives 0.8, 19.8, 19.9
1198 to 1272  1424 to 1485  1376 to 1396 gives 2.5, 28.5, 21.1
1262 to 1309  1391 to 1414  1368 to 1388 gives 1.5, 26.4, 19.6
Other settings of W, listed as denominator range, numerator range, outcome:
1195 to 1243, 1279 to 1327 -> 0.90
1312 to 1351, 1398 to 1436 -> 0.88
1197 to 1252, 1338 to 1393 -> 0.71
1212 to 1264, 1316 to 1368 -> 0.75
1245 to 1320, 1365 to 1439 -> 0.74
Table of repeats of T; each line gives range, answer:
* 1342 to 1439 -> 20.1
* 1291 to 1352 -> 23.5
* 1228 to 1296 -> 27.7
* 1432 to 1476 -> 21.2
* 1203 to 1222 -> 28.3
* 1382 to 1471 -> 20.6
